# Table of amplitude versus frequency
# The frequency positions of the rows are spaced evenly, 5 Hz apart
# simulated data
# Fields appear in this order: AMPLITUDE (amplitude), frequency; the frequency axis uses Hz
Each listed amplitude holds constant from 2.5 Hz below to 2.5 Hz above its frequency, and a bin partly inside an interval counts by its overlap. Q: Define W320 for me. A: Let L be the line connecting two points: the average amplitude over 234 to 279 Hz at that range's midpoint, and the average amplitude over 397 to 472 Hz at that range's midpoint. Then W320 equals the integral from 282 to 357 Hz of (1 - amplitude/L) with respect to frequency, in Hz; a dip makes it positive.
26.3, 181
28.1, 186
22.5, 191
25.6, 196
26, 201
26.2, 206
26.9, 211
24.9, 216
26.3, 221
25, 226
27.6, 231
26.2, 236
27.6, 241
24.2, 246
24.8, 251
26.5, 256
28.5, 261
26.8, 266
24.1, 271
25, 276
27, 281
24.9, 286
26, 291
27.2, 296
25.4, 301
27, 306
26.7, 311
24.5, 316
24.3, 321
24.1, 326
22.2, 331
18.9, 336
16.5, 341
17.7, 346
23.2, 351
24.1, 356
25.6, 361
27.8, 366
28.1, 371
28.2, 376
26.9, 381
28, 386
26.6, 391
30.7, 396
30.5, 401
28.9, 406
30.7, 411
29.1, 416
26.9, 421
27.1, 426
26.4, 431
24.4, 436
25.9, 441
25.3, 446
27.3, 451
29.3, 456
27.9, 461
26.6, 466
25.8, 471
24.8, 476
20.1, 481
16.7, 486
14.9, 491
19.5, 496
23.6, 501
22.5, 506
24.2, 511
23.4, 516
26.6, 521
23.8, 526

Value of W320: 8.3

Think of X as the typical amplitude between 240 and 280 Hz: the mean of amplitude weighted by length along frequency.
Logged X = 25.9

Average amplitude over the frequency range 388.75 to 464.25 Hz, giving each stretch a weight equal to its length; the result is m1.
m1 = 27.8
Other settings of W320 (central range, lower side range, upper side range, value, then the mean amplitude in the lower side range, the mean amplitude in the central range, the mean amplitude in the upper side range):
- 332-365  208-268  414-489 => 5.7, 26.3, 21.4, 25.5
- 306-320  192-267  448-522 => -0.2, 26.1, 25.7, 23.5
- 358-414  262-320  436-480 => -4.8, 25.9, 28.3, 26.3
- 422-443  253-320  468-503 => -3.6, 26.1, 26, 20.8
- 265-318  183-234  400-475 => 1.2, 25.9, 25.9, 27.4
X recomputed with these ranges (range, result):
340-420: 26.6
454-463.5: 28.6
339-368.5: 22.6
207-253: 26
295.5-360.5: 23.2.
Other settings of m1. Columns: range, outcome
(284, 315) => 26.1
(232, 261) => 26.2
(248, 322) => 25.9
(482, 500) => 17.8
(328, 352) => 19.6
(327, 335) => 21.9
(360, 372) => 27.2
